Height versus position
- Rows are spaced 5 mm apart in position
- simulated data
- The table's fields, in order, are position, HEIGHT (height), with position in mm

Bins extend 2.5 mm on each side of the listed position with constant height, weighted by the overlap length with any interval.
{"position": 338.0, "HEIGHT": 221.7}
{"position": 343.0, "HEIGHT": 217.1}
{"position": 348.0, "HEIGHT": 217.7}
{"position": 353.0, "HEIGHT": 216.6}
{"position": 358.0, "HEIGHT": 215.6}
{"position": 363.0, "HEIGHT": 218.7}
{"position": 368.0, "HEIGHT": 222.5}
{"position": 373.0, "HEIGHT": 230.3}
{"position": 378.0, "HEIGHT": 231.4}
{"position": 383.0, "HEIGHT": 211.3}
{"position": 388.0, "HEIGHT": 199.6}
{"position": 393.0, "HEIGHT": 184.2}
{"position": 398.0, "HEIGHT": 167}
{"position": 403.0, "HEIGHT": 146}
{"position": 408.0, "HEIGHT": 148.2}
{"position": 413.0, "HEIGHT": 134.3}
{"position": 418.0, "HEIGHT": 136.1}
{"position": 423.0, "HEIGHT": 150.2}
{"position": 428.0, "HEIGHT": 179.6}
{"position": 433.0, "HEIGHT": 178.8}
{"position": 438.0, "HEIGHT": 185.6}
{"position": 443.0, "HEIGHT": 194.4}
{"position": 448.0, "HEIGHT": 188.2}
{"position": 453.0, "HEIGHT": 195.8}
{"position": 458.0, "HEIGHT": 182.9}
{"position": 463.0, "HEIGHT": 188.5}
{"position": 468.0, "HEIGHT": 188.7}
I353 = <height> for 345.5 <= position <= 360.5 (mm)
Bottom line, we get 217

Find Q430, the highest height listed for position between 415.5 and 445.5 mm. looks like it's 194.4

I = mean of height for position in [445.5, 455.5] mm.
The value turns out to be 192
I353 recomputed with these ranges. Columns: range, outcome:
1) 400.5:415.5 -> 143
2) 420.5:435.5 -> 170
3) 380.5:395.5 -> 198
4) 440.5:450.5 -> 191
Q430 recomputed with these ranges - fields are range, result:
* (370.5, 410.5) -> 231.4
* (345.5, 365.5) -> 218.7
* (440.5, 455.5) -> 195.8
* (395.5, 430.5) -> 179.6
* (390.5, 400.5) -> 184.2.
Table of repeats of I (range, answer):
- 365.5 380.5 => 228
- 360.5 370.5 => 221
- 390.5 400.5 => 176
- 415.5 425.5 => 143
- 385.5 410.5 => 169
